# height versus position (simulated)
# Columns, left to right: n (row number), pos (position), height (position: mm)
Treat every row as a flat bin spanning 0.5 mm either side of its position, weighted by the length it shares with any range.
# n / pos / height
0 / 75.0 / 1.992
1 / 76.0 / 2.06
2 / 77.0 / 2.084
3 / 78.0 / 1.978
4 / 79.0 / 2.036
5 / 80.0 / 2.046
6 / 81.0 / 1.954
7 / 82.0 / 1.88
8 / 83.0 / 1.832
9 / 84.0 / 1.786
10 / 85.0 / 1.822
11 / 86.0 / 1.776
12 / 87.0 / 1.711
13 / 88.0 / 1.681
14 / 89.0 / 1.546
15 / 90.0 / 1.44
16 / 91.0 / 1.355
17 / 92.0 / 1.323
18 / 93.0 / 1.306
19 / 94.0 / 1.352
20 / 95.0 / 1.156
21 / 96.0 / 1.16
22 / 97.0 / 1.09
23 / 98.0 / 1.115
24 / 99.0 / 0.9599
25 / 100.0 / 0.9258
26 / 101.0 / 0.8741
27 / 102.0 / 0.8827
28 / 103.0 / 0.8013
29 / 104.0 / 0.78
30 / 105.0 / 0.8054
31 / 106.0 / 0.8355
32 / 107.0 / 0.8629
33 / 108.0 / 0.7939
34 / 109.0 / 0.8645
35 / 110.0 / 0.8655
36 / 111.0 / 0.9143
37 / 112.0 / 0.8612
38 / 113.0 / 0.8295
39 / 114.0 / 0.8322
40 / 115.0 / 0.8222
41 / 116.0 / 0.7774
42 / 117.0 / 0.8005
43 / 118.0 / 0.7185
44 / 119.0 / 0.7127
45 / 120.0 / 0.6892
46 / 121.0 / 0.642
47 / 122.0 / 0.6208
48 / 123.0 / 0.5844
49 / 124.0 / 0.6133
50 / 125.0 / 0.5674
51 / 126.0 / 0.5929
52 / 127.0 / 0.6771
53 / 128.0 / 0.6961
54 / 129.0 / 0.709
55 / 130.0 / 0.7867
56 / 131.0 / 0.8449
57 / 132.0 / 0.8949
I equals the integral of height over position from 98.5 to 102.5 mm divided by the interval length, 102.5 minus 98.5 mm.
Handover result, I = 0.911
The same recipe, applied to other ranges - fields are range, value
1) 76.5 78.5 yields 2.03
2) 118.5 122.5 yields 0.666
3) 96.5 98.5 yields 1.1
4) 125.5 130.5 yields 0.692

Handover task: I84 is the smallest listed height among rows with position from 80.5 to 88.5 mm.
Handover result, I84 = 1.681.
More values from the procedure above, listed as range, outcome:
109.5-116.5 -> 0.7774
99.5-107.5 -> 0.78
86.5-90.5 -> 1.44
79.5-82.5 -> 1.88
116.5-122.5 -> 0.6208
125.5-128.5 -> 0.5929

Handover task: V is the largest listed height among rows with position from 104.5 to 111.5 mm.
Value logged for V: 0.9143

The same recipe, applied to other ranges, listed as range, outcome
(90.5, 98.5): 1.355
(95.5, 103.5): 1.16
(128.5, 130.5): 0.7867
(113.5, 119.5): 0.8322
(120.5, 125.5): 0.642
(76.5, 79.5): 2.084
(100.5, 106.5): 0.8827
